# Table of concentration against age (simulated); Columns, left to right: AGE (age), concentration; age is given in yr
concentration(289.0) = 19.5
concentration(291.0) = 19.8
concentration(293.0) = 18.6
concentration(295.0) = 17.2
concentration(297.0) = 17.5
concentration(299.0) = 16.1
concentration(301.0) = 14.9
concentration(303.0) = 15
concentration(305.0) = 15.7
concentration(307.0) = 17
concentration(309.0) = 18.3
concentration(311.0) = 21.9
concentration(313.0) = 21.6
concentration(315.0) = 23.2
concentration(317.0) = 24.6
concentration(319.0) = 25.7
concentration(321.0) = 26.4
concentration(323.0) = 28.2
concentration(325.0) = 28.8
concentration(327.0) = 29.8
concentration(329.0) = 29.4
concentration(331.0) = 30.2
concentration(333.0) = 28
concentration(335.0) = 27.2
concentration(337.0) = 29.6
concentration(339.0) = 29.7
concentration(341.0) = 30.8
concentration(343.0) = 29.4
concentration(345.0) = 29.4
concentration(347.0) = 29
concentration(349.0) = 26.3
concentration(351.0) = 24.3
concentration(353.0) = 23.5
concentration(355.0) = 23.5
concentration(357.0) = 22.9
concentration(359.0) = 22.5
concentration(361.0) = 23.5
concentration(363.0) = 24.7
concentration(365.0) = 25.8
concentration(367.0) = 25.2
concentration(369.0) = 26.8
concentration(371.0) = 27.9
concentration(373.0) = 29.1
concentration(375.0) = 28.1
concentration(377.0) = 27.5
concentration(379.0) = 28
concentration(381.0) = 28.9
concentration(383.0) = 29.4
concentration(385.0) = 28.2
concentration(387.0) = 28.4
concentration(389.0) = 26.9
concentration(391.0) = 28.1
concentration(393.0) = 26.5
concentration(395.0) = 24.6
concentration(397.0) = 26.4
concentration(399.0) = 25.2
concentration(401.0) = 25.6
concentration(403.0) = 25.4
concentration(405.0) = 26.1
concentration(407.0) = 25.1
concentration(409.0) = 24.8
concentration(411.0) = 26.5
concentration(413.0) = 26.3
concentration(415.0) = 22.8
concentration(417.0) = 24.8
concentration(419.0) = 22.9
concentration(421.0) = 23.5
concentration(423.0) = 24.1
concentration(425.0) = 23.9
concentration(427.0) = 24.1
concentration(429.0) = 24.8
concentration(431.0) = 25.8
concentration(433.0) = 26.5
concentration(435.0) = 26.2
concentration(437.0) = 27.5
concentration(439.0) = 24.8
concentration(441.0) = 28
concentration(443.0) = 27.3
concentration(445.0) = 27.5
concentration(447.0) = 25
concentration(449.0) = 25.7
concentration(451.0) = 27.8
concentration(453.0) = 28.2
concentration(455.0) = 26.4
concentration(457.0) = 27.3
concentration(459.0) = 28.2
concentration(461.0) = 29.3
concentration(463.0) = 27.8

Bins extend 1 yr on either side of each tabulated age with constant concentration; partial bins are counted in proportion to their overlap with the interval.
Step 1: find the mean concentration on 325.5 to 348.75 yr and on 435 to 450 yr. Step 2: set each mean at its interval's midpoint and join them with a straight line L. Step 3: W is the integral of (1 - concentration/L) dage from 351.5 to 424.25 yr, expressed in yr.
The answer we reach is 5.49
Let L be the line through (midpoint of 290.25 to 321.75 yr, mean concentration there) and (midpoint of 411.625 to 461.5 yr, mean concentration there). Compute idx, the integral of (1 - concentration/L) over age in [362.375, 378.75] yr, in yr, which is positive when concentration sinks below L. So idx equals -3.1 yr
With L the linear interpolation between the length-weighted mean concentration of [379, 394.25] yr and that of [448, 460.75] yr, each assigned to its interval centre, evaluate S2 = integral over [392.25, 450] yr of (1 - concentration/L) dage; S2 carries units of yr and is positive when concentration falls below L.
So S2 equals 4.7 yr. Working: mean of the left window 28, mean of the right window 27.4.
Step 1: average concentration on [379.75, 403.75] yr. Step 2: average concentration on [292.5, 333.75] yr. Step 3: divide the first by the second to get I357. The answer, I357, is 1.21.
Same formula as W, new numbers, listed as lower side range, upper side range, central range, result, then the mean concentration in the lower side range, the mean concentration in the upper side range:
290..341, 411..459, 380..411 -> -2.2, 23.1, 25.8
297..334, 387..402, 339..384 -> -3.3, 22.9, 26.3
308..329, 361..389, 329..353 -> -2.2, 25.1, 27.4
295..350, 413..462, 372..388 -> -2.1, 24.4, 25.9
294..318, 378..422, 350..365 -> -0.7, 18.6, 26.1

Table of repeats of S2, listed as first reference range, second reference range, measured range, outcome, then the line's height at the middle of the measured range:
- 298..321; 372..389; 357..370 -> 0.84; 26.3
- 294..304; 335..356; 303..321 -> -1.39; 19.3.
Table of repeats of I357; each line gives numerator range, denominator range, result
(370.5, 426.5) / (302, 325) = 1.20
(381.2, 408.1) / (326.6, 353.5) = 0.94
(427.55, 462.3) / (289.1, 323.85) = 1.34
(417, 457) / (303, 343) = 1.02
